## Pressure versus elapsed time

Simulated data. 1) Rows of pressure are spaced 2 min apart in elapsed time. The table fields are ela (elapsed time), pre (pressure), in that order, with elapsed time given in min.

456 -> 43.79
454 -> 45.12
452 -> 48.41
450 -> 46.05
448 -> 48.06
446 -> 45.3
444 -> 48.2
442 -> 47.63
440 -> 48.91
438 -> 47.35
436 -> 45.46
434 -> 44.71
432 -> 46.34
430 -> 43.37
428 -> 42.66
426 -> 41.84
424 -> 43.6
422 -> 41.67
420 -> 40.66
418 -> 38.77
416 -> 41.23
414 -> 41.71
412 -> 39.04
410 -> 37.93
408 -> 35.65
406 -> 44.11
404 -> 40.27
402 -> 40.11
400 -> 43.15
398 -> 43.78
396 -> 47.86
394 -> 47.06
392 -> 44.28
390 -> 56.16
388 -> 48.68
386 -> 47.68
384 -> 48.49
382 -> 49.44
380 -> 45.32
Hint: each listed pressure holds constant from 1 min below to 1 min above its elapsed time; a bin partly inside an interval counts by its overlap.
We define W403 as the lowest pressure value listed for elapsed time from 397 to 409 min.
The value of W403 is 35.65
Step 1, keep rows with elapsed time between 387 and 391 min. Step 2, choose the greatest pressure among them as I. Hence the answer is 56.16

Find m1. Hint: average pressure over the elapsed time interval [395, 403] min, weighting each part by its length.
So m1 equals 43.7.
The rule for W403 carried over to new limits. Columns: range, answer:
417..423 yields 38.77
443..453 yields 45.3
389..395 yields 44.28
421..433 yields 41.67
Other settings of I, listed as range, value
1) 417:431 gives 43.6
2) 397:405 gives 43.78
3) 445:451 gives 48.06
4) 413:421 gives 41.71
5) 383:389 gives 48.68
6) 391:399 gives 47.86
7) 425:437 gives 46.34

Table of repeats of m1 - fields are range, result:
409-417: 40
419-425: 42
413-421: 40.6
